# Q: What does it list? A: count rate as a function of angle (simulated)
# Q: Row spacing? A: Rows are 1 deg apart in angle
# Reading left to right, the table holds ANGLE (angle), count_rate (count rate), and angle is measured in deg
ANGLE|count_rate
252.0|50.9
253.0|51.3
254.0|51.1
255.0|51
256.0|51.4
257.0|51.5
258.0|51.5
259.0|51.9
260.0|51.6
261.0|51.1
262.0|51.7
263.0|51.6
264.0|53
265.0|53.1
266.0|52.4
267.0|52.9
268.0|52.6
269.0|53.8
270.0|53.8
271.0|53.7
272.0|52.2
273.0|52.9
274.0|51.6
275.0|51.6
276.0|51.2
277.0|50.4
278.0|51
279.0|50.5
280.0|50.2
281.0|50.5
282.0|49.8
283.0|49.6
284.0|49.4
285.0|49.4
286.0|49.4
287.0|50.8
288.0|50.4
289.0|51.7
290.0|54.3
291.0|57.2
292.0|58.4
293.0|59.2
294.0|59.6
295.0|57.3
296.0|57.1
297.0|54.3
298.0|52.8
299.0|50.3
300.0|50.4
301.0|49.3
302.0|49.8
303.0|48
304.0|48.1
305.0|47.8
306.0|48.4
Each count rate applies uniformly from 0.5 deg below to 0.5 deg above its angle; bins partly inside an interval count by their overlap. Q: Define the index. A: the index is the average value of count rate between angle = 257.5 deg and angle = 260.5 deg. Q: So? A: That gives 51.7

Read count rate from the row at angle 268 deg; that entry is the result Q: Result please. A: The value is 52.6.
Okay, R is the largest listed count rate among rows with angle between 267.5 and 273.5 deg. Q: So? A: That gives 53.8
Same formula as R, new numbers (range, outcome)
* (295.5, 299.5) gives 57.1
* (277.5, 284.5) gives 51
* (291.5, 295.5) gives 59.6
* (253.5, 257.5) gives 51.5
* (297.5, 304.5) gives 52.8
